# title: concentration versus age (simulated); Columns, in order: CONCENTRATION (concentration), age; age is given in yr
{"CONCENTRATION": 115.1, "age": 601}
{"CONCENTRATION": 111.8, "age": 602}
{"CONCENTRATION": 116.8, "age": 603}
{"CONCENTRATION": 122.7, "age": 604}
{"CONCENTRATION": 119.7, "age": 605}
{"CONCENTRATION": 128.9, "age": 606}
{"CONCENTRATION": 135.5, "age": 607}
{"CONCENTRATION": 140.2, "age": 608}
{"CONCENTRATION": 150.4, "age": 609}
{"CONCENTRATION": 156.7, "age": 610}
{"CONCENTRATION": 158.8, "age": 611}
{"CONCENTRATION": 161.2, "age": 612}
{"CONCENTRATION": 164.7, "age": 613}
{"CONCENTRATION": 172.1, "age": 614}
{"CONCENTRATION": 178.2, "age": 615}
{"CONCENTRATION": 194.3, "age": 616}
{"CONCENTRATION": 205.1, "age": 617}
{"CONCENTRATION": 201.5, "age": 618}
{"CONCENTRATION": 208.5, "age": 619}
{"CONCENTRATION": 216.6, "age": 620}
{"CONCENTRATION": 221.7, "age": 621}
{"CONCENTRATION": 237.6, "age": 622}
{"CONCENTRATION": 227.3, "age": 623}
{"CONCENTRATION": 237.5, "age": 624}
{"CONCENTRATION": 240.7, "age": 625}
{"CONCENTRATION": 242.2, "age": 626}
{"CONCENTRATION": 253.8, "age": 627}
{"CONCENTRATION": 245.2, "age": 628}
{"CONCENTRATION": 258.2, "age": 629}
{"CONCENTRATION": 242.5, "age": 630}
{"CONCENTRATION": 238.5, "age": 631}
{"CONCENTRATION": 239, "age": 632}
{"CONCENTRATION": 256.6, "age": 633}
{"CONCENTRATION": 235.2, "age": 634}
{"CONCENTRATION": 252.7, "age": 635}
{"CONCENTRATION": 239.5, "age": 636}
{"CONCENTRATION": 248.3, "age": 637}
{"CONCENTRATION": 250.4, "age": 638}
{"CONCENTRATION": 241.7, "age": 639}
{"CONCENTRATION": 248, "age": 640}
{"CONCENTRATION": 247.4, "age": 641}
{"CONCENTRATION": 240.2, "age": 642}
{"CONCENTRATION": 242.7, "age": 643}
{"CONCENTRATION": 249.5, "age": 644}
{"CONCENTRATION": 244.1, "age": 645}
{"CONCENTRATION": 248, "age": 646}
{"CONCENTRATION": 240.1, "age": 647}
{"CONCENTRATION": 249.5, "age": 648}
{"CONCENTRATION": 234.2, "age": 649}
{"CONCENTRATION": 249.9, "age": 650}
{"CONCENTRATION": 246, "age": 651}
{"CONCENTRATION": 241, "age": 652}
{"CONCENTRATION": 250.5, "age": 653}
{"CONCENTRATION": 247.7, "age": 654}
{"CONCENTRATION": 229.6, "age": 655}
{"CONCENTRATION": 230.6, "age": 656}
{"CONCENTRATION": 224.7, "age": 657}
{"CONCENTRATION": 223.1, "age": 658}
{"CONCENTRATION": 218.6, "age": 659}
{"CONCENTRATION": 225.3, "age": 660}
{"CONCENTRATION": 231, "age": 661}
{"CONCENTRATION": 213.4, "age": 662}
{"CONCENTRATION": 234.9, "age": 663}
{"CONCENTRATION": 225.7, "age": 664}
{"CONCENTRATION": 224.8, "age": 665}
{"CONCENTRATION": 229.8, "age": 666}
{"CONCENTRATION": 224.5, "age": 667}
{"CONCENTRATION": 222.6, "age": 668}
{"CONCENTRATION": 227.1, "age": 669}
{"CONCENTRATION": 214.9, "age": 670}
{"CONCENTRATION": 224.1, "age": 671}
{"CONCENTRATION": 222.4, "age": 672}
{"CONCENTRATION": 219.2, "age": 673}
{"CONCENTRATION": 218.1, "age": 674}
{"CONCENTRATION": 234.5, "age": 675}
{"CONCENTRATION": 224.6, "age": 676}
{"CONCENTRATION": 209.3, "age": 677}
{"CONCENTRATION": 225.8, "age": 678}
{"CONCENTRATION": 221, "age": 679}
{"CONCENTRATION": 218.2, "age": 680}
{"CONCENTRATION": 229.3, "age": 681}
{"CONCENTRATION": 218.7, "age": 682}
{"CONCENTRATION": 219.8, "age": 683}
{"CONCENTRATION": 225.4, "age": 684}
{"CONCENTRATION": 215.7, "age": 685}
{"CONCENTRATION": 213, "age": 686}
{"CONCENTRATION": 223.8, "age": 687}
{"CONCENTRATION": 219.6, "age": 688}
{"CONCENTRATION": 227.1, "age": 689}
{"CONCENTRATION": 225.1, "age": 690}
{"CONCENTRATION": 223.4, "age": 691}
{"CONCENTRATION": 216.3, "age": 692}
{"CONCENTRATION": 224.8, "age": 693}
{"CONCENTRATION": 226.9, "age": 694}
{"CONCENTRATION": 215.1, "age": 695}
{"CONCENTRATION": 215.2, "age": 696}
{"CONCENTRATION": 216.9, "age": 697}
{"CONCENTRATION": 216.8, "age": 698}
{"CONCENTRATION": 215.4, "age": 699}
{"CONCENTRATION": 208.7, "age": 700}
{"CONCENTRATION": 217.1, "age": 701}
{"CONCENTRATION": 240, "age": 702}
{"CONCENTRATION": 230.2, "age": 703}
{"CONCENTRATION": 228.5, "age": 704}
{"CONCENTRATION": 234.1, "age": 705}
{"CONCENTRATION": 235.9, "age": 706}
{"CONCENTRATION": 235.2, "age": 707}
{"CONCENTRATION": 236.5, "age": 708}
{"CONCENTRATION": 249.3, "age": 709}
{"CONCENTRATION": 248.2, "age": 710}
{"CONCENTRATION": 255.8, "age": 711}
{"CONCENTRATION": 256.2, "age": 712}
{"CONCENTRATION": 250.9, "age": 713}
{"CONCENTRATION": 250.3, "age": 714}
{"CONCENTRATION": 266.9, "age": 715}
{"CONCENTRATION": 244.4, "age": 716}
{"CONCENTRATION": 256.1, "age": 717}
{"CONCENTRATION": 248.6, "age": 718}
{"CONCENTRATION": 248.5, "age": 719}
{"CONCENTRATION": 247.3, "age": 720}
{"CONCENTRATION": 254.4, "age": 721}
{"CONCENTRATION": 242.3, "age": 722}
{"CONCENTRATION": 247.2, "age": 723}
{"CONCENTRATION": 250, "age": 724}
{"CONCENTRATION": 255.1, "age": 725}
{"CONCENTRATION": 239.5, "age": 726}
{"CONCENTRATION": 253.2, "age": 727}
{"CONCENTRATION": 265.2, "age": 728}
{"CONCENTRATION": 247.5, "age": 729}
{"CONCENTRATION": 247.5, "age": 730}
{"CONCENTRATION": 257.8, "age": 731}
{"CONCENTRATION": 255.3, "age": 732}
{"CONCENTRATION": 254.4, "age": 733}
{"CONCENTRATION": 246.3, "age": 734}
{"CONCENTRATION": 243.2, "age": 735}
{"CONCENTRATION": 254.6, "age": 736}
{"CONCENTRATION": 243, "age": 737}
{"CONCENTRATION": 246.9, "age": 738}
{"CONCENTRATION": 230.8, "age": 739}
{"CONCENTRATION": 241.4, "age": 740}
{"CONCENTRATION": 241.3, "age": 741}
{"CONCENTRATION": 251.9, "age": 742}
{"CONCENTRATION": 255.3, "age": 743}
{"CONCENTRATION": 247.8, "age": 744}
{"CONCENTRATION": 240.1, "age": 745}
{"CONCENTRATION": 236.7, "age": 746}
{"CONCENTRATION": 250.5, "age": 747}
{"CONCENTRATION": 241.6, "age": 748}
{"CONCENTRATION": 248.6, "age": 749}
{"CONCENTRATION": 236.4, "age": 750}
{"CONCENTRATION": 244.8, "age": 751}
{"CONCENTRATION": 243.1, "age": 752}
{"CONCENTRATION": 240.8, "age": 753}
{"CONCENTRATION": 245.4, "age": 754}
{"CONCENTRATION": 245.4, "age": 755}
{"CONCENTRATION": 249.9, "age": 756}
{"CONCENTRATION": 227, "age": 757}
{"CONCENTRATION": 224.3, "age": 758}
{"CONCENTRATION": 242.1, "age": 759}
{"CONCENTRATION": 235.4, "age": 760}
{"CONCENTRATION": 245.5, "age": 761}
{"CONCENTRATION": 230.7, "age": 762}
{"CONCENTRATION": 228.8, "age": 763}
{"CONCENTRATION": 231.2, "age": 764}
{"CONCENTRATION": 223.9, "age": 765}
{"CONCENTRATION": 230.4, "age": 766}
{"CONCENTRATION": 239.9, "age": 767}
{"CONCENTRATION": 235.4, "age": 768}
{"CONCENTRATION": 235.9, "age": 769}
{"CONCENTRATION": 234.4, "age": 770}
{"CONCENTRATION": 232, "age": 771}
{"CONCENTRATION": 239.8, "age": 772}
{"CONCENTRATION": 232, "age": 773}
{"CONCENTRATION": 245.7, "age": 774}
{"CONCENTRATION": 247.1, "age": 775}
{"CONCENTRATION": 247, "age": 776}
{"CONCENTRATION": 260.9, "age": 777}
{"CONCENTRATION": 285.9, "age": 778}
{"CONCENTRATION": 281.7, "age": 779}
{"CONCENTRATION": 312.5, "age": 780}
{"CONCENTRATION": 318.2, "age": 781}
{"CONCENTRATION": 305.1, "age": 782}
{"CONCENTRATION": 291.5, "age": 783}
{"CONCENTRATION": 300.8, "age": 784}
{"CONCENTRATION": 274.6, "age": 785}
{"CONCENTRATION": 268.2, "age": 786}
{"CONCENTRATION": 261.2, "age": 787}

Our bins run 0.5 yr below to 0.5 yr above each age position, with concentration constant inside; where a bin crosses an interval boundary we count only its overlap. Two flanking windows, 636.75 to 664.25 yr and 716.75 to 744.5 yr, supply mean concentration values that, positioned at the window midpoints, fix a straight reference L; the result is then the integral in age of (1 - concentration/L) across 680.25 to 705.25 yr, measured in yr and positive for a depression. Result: 2.3 yr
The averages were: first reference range 238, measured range 222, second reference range 249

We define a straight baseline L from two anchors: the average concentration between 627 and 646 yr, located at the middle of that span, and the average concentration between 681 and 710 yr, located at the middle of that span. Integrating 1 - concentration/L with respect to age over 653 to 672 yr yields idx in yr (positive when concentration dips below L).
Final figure 0.8 yr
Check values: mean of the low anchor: 246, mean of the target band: 227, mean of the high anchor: 225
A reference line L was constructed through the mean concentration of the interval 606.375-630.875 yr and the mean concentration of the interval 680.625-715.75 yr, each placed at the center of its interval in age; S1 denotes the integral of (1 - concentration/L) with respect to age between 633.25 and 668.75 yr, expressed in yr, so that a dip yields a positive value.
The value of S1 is -4.02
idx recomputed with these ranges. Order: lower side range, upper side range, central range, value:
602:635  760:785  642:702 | -2.8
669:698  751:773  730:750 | -1.2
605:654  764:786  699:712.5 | 0.3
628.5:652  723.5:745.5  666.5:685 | 1.8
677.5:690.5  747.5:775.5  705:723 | -1.6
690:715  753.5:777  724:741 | -1.0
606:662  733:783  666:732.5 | 0.8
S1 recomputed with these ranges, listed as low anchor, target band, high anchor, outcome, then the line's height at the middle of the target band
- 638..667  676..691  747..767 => 1.02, 237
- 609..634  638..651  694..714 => -1.53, 219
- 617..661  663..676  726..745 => 0.92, 242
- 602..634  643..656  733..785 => -2.28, 207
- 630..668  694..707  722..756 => 1.05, 243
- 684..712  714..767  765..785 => 0.17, 246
